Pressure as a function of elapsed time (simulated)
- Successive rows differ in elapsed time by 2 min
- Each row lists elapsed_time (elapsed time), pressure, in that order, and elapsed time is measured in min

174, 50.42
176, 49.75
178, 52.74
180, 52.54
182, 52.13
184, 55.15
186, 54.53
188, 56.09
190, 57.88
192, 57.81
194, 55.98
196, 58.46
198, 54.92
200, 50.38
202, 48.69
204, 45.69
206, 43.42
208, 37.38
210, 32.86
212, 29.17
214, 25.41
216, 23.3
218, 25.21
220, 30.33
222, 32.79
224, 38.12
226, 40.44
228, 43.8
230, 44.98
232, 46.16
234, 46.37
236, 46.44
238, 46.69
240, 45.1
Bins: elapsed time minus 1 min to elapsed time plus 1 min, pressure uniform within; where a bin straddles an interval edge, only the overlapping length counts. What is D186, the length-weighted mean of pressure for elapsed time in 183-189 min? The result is 55.3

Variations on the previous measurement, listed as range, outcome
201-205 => 47.2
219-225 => 33.7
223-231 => 41.8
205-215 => 33.6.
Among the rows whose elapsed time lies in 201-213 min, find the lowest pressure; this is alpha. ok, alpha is 29.17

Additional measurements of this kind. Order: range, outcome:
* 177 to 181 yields 52.54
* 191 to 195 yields 55.98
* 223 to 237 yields 38.12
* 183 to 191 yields 54.53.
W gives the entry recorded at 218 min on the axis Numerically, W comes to 25.21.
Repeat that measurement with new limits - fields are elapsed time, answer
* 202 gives 48.69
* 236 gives 46.44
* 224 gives 38.12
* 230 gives 44.98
